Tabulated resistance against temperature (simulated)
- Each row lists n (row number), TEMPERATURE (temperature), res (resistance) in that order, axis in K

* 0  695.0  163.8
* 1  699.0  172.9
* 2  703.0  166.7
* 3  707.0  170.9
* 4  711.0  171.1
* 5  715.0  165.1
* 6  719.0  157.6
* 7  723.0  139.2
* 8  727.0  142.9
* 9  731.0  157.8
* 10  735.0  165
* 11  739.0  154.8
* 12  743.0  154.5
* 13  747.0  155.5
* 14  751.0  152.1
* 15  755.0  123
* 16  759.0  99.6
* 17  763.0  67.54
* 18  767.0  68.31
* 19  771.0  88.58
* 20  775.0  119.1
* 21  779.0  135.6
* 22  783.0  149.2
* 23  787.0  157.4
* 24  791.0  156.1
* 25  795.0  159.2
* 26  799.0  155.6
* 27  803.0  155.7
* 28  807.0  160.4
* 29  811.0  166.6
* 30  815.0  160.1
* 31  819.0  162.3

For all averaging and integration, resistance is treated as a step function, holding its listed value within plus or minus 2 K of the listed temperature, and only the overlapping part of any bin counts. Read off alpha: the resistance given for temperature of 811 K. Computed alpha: 166.6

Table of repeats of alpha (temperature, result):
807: 160.4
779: 135.6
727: 142.9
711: 171.1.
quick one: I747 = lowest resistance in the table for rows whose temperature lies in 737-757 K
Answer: 123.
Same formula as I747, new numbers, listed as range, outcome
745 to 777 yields 67.54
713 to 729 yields 139.2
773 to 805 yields 119.1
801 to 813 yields 155.7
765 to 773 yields 68.31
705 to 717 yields 165.1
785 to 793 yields 156.1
